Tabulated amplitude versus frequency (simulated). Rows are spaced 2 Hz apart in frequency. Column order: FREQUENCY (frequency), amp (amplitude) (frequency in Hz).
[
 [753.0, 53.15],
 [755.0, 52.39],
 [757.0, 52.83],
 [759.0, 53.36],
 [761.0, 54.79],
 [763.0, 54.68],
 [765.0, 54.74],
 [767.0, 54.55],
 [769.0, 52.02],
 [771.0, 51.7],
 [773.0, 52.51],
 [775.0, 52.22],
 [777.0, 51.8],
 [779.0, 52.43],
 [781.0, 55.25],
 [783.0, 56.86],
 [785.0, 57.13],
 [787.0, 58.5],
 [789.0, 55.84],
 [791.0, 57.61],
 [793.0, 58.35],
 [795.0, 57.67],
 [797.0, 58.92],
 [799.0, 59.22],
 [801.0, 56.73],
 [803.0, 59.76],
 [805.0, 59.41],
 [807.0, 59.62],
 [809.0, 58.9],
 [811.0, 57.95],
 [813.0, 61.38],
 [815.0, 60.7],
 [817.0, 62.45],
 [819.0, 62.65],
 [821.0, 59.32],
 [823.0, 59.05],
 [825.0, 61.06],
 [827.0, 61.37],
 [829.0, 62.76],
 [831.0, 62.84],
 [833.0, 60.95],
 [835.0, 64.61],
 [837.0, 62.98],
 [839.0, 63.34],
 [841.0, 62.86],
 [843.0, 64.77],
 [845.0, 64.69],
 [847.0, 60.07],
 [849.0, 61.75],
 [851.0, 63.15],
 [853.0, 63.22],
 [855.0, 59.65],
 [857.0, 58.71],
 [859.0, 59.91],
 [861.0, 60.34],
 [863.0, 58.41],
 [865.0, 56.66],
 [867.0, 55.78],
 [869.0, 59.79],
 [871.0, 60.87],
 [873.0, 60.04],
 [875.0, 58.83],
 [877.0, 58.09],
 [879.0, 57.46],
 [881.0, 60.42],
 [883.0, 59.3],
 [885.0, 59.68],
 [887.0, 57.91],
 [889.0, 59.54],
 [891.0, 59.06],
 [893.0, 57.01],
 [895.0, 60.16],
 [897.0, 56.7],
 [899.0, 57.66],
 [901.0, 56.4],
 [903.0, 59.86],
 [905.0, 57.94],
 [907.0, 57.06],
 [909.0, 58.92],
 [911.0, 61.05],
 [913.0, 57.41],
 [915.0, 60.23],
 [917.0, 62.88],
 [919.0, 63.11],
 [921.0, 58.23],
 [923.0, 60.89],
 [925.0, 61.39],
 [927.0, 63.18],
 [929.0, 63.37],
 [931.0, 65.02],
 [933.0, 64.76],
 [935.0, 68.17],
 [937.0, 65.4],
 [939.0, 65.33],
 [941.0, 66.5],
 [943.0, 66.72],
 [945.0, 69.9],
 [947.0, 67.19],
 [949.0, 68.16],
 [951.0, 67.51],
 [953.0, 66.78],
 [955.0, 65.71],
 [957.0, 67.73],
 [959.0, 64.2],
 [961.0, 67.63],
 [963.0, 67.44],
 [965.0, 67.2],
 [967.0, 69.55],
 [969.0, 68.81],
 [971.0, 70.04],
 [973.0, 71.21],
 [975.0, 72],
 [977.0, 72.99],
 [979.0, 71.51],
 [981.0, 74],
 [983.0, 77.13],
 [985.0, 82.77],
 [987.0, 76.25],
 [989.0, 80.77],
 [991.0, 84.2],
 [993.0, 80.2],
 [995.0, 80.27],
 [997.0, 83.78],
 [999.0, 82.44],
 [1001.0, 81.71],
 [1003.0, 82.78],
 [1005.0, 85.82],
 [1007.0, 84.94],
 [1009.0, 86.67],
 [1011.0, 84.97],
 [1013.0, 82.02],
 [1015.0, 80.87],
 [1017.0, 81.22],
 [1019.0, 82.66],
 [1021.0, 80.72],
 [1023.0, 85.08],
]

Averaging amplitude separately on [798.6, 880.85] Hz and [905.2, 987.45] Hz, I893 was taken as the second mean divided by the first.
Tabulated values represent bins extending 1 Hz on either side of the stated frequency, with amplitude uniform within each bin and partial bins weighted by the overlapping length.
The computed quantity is 1.1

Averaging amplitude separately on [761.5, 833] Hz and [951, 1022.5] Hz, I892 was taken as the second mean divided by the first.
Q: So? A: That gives 1.3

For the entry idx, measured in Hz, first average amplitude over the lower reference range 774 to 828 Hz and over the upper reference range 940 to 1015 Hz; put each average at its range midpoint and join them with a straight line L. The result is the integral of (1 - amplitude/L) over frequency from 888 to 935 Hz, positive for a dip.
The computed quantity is 5.68 Hz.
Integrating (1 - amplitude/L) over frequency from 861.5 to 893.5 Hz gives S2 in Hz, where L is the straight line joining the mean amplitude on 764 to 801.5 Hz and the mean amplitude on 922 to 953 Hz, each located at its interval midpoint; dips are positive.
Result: 1.5 Hz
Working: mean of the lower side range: 55.5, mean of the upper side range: 65.6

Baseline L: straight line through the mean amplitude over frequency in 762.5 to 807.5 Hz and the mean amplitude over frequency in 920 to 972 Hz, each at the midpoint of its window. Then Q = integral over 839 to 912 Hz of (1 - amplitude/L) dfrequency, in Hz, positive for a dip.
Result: 2.3 Hz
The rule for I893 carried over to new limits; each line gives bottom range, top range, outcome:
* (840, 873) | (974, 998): 1.29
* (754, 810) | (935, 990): 1.26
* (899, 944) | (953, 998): 1.18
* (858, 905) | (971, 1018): 1.36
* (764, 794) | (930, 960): 1.22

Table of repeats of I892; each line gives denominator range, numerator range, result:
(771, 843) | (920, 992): 1.17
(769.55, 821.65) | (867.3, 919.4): 1.03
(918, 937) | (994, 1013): 1.32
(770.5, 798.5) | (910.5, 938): 1.12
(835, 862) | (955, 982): 1.12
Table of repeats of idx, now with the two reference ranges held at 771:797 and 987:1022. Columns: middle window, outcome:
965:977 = 1.2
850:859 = 0.4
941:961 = 2.3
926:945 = 2.2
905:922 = 2.8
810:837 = -0.5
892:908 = 2.7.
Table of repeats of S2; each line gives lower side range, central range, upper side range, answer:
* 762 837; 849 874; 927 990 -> 1.0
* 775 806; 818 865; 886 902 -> -3.4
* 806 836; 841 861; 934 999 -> 0.5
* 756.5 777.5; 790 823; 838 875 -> -1.7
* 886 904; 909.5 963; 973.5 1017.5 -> 2.2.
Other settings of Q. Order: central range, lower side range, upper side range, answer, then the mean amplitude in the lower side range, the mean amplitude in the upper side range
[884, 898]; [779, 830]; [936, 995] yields 1.47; 59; 71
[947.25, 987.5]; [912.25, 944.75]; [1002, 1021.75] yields 1.36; 63.5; 83.3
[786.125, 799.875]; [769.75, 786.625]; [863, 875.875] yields -0.84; 53.9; 58.6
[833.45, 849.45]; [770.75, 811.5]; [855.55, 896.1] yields -1.41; 56.7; 58.9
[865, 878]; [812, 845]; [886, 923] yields 0.35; 62.1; 59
